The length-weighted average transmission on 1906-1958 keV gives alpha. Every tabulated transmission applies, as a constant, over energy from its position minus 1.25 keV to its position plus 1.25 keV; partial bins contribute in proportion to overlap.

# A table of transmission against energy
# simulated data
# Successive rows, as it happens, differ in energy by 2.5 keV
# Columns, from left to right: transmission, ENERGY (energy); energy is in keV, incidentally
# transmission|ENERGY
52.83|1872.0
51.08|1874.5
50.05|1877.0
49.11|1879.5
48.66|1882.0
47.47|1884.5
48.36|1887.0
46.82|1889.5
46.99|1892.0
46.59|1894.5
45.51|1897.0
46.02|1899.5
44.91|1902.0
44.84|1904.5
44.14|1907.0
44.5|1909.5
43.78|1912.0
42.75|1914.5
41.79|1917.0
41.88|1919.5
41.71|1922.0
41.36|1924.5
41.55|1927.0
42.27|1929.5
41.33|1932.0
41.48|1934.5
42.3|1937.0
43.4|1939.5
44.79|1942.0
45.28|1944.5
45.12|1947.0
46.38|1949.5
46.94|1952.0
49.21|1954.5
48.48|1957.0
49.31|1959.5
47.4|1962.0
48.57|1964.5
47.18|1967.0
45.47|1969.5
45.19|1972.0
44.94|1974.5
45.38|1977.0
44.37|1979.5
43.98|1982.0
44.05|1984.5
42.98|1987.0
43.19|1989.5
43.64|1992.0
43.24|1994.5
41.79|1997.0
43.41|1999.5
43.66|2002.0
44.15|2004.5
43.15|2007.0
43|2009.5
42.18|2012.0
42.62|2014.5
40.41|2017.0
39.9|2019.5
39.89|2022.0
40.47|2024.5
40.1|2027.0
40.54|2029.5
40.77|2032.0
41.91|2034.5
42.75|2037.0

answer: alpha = 43.8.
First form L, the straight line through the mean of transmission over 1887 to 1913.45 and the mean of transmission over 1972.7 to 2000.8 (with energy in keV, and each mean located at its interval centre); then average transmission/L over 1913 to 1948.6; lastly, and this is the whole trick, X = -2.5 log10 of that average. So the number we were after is 0.05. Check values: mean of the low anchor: 45.5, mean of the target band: 42.7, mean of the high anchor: 43.8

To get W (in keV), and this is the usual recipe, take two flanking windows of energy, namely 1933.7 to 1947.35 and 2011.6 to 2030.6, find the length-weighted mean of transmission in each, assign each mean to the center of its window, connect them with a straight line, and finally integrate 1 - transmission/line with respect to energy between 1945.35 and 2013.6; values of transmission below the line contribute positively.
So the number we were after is -4.5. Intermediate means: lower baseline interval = 43.7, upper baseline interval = 40.7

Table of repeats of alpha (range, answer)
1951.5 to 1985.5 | 46.5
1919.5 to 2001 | 44.5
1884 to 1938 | 44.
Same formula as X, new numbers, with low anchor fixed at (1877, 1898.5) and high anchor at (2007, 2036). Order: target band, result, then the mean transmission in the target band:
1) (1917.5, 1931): 0.10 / 41.7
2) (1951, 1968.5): -0.09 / 48.1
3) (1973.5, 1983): -0.04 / 44.7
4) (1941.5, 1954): -0.03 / 46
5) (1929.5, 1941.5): 0.07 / 42.3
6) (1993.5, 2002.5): -0.02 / 43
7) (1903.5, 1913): 0.05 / 44.3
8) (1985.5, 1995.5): -0.02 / 43.3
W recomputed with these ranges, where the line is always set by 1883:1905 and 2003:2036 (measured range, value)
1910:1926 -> 1.13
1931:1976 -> -1.68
